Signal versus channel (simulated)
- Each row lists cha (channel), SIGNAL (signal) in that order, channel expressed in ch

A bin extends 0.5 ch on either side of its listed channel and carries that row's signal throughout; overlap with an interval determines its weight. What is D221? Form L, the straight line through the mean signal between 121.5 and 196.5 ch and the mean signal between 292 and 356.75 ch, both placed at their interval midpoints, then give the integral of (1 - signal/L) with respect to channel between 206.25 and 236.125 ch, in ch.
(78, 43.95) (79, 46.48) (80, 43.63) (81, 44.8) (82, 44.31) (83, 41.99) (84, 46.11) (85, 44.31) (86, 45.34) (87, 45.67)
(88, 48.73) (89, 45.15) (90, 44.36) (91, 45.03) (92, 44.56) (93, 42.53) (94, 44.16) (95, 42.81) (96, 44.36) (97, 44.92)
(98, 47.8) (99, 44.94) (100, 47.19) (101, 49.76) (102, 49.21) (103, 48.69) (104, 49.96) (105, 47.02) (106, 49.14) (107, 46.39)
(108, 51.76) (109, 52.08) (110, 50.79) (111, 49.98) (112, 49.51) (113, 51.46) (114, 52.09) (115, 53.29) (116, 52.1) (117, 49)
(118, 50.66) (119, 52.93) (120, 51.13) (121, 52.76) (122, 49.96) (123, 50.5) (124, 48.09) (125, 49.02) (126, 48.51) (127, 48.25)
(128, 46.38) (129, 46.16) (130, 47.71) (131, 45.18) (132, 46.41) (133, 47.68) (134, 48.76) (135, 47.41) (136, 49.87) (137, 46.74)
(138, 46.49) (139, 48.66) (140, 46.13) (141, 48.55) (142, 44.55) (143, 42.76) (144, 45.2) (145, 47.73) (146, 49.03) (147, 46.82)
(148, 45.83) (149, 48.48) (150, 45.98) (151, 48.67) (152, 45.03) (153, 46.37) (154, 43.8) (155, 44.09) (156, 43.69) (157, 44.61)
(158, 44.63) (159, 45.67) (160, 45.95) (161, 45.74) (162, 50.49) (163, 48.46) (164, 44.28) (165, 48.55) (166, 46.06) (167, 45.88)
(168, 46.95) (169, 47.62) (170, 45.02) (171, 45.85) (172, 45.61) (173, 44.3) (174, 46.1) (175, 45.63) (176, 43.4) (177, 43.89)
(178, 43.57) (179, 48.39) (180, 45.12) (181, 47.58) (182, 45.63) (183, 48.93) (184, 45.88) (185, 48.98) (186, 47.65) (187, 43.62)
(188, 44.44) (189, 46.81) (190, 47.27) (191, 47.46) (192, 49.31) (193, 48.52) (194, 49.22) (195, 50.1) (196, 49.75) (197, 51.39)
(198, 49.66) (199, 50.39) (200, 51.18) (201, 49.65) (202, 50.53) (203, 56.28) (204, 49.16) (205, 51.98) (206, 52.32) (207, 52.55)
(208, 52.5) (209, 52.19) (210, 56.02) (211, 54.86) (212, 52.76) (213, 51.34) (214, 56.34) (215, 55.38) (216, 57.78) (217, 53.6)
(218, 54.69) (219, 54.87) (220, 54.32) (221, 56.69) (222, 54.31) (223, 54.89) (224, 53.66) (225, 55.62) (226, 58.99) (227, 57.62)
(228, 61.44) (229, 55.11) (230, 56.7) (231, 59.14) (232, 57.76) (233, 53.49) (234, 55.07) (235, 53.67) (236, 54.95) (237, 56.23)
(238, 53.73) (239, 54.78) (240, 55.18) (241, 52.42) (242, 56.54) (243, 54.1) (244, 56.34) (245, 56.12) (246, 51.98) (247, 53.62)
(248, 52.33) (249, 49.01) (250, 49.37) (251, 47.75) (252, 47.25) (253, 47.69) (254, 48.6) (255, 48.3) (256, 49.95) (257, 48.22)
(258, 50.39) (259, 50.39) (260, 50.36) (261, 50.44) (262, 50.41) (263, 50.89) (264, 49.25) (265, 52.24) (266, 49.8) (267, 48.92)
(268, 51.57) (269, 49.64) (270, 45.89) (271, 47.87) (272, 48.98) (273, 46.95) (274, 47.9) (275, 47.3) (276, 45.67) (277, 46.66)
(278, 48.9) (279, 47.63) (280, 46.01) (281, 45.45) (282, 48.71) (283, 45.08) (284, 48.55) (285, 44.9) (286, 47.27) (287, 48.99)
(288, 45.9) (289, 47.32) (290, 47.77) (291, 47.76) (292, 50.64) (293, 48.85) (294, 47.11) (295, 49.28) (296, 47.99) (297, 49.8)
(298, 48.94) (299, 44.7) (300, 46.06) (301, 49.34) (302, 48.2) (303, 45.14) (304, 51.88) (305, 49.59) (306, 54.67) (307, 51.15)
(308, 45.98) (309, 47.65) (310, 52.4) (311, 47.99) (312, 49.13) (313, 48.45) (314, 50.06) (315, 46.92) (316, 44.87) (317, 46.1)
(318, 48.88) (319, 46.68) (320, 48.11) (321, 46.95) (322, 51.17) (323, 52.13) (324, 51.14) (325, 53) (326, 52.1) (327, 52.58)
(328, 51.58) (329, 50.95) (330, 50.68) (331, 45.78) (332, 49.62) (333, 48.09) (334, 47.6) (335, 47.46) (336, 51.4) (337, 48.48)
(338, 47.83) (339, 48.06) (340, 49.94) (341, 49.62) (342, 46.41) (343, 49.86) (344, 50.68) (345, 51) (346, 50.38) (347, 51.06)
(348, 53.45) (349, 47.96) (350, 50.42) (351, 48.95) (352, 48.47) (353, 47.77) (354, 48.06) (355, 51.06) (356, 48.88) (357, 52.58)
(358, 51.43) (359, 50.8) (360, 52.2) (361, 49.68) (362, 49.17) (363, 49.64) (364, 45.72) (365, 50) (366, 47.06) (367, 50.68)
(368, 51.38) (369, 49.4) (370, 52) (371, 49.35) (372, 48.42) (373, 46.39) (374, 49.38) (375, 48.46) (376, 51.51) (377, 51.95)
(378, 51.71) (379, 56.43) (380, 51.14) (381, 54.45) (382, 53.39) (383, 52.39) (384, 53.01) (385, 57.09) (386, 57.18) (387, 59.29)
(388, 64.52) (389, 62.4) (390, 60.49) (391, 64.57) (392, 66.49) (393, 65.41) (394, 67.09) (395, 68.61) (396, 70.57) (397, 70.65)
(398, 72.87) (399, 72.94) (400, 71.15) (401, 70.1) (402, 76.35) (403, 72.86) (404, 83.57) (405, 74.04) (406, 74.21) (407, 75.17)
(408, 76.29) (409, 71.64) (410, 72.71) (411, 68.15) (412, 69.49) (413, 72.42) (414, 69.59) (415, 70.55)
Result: -4.7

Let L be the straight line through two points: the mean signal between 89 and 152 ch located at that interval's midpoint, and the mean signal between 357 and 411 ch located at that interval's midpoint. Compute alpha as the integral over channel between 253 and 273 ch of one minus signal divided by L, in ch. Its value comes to 1.78 ch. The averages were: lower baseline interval 47.9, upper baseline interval 59.7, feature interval 49.5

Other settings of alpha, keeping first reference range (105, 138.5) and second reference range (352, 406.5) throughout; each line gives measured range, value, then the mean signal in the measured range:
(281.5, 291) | 1.3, 47.2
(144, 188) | 4.0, 46.1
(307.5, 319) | 1.6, 48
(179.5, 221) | 0.9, 50.8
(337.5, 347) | 1.2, 49.4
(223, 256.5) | -0.4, 53.8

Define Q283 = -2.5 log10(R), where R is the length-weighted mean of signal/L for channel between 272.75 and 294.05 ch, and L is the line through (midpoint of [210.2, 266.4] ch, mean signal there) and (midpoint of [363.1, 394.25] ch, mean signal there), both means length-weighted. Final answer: 0.14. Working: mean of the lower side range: 53.4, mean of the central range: 47.3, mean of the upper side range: 54.3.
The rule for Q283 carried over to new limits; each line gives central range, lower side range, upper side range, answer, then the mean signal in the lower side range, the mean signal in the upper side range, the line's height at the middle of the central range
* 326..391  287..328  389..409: 0.193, 48.9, 71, 61.2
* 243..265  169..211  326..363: -0.034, 48.5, 49.8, 49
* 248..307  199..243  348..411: 0.154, 54.6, 58.3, 55.9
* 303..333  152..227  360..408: 0.134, 49.3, 59.5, 56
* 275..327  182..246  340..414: 0.150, 52.9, 57.9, 55.5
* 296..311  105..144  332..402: 0.082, 48.8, 54.1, 52.7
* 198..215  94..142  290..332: -0.079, 48.6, 49.1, 48.8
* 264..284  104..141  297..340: 0.024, 49.2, 49.1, 49.1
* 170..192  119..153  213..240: 0.125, 47.6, 55.7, 51.7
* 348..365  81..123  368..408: 0.205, 47.9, 61.5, 60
